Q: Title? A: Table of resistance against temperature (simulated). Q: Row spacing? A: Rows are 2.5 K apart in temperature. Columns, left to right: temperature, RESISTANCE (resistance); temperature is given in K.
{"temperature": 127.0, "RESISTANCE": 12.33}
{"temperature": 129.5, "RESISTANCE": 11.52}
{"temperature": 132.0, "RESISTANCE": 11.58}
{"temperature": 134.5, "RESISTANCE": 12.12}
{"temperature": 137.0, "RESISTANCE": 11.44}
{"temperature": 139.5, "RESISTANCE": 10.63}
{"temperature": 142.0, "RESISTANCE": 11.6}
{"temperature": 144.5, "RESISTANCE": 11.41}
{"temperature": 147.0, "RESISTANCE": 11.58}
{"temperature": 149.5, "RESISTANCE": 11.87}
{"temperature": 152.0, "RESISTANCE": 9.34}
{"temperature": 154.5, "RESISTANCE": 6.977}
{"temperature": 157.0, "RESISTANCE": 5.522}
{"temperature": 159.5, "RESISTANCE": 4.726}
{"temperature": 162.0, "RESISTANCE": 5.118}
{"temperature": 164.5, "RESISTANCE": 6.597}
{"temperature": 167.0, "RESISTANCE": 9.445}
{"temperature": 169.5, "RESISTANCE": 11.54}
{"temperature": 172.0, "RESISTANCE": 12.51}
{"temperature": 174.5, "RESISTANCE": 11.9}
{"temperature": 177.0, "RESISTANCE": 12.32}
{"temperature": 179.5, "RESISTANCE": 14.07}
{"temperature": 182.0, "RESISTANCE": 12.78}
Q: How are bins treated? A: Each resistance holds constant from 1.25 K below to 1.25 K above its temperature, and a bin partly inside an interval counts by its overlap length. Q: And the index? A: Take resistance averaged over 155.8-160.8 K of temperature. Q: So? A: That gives 5.12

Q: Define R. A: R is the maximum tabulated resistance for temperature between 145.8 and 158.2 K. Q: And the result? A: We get 11.87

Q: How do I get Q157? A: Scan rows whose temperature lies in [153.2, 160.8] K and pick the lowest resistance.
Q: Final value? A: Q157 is 4.726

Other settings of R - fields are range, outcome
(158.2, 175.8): 12.51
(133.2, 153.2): 12.12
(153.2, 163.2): 6.977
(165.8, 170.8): 11.54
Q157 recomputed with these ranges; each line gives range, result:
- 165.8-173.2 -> 9.445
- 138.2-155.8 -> 6.977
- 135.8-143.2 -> 10.63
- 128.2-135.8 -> 11.52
